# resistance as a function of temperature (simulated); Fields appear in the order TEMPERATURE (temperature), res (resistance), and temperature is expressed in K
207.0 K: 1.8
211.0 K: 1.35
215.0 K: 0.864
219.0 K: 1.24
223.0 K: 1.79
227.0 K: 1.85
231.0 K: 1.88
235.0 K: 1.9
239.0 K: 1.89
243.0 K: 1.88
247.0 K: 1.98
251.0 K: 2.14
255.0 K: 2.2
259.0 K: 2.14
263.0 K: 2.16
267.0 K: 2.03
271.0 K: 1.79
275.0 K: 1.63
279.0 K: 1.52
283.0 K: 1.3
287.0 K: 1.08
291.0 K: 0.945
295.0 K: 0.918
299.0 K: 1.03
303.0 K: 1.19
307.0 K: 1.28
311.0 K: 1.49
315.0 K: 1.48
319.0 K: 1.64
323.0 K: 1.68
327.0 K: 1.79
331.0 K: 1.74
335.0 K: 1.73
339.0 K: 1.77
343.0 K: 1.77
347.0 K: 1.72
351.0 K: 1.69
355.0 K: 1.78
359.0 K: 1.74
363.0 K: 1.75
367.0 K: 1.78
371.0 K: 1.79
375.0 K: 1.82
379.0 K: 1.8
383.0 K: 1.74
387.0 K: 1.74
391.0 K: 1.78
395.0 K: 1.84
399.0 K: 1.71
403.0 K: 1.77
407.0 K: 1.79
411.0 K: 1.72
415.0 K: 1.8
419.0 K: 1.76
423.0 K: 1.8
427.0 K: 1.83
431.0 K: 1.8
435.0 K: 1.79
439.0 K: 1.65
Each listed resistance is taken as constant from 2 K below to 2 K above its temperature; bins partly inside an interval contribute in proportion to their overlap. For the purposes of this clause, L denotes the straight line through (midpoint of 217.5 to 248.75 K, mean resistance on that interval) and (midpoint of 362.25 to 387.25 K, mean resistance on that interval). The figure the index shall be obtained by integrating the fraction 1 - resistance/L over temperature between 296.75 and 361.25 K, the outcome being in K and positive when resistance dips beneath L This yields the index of 7.0 K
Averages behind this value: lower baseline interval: 1.81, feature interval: 1.59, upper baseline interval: 1.78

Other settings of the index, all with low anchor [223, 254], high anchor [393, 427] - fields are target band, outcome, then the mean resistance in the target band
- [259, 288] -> 3.1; 1.7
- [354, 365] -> 0.4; 1.75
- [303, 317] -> 3.6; 1.38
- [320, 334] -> 0.9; 1.73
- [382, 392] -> 0.3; 1.75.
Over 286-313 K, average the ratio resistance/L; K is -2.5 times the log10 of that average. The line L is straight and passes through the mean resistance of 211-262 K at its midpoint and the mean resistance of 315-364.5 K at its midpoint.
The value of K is 0.47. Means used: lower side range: 1.8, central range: 1.14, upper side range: 1.72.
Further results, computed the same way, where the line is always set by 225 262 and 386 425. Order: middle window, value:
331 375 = 0.05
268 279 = 0.15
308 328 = 0.19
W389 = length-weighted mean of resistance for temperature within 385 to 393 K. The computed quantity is 1.76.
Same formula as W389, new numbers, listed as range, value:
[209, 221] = 1.15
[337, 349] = 1.75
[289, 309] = 1.07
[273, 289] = 1.38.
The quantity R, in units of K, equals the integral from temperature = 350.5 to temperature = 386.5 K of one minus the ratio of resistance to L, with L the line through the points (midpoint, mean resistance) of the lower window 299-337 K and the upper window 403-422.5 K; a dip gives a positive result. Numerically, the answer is -2.4 K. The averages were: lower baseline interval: 1.53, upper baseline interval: 1.77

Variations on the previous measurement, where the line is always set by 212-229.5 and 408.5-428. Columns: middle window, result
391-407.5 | -0.3 K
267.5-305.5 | 6.2 K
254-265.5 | -4.9 K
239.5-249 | -2.8 K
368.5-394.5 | -1.0 K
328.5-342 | -0.9 K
